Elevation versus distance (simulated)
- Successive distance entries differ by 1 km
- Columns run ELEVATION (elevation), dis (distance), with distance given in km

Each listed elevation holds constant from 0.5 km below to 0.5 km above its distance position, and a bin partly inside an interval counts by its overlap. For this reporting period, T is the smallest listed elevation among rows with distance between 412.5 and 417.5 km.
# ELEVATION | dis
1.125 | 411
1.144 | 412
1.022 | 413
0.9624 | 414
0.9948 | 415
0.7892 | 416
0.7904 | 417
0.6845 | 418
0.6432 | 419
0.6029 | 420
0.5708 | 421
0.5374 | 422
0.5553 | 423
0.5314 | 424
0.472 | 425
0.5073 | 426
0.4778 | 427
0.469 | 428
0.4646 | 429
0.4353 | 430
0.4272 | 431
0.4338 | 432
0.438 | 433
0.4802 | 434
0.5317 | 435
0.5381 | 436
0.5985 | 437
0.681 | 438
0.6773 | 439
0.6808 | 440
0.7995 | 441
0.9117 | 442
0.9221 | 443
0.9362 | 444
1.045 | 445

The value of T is 0.7892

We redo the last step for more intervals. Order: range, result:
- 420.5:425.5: 0.472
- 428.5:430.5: 0.4353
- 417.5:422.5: 0.5374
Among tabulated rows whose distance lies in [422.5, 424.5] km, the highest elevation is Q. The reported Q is 0.5553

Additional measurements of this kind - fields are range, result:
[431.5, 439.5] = 0.681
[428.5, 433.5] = 0.4646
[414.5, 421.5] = 0.9948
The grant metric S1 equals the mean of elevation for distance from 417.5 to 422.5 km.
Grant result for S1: 0.608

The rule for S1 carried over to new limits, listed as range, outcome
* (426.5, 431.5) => 0.455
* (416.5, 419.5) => 0.706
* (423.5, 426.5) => 0.504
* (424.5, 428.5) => 0.482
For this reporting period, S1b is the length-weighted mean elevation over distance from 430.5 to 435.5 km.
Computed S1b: 0.462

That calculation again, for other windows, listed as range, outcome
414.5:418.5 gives 0.815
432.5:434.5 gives 0.459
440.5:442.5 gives 0.856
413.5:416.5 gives 0.915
